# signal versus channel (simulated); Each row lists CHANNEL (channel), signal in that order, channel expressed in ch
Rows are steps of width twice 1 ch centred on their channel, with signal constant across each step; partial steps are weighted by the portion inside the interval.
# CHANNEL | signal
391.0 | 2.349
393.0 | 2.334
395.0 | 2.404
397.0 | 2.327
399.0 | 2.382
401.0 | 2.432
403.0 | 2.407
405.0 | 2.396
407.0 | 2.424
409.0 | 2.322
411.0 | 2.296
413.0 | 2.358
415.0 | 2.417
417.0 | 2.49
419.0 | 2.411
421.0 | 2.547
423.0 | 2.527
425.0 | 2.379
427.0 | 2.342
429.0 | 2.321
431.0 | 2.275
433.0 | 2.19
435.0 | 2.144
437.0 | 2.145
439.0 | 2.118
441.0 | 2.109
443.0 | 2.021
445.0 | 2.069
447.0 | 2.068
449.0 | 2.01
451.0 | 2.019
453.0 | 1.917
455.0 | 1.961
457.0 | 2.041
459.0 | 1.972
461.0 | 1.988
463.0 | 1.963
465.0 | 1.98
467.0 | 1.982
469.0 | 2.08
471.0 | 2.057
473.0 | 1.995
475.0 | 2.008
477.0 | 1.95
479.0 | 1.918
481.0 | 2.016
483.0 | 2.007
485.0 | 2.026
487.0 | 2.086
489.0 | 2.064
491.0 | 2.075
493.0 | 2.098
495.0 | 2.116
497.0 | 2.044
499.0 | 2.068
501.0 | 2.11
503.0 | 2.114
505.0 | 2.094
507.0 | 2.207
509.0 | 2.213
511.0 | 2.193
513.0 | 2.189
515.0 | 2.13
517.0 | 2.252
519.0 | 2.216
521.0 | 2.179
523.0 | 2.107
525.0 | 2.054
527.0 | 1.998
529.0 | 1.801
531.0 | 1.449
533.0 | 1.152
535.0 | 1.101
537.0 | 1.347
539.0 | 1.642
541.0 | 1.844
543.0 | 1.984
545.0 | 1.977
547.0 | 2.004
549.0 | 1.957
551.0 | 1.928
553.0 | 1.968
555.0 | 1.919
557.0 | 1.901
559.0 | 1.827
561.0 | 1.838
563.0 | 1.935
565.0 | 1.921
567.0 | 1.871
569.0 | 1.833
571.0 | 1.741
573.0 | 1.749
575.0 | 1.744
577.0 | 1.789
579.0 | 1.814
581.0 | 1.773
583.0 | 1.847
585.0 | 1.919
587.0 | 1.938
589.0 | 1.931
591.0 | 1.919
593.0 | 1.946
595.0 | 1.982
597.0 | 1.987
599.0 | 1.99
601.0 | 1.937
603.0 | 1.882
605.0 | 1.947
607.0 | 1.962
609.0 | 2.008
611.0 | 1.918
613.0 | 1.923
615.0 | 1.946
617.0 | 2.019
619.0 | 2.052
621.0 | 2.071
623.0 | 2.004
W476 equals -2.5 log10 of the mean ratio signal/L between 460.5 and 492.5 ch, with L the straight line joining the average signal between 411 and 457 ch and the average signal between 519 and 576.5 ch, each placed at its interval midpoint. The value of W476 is 0.03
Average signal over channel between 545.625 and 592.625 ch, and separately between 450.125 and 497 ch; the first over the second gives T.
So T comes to 0.93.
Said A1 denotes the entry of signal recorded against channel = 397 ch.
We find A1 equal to 2.327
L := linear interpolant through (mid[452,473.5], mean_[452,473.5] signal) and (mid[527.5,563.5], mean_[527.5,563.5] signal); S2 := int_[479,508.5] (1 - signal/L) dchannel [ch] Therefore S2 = -2.7 ch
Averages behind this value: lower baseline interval 1.99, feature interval 2.08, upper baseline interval 1.75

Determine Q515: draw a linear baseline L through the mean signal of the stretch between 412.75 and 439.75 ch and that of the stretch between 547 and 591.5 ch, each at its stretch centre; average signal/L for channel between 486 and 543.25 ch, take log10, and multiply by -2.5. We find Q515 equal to 0.048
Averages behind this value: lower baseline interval 2.33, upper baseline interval 1.87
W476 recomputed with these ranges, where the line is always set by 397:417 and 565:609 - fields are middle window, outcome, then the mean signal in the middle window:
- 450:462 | 0.14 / 1.98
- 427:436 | 0.03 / 2.24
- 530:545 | 0.30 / 1.53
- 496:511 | -0.01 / 2.13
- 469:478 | 0.10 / 2.01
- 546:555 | 0.01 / 1.96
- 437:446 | 0.10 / 2.09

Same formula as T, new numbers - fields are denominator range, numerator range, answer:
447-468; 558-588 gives 0.92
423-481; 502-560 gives 0.92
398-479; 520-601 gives 0.84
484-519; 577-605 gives 0.90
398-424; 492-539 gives 0.81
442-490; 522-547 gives 0.85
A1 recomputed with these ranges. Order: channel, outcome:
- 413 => 2.358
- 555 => 1.919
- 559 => 1.827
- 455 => 1.961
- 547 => 2.004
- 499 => 2.068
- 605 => 1.947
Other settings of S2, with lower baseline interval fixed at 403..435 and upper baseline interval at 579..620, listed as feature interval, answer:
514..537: 3.1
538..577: 3.2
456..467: 1.4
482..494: 0.8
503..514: -0.1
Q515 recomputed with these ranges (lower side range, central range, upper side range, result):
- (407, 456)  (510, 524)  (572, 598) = -0.08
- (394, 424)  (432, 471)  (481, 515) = 0.11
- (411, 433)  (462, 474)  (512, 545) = 0.08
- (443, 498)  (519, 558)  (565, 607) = 0.07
